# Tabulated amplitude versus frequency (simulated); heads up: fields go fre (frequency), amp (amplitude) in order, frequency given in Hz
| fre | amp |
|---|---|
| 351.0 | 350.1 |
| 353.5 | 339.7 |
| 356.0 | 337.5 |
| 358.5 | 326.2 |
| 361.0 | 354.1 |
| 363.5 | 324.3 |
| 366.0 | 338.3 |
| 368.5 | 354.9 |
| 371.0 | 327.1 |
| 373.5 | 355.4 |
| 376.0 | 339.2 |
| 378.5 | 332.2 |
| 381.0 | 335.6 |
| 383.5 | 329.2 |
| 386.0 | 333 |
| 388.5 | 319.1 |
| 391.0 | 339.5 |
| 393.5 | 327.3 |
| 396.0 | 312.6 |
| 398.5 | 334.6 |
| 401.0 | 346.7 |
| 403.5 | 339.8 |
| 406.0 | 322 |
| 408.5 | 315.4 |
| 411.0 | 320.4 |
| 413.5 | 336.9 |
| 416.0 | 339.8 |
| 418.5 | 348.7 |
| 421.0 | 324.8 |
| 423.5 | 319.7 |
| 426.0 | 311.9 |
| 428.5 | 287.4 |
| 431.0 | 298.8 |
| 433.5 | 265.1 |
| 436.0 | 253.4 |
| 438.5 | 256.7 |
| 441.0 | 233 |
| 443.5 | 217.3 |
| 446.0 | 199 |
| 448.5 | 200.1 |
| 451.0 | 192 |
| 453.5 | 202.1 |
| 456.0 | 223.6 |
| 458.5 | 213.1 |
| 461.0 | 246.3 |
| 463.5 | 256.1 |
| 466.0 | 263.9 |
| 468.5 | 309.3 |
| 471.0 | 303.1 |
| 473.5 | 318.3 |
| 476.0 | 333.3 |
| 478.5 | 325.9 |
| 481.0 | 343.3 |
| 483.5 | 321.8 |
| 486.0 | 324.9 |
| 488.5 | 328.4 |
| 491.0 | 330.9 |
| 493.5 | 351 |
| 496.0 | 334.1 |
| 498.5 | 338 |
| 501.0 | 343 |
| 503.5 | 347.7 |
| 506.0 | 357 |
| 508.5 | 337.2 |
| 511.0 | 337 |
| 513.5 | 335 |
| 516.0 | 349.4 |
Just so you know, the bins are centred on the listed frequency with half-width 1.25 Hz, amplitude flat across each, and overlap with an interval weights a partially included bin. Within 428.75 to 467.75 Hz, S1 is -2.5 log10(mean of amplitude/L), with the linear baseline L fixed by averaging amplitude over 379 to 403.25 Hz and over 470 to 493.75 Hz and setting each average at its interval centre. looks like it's 0.36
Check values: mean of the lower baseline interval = 331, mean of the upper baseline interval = 327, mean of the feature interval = 237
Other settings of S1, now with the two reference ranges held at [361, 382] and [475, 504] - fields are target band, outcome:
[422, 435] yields 0.14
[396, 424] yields 0.02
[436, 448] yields 0.42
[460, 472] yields 0.21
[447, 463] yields 0.49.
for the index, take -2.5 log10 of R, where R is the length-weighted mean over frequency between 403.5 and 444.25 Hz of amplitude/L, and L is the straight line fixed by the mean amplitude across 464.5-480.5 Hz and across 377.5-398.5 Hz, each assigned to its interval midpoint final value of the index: 0.08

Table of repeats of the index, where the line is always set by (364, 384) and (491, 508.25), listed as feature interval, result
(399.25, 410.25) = 0.03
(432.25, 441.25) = 0.32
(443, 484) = 0.29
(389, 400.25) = 0.04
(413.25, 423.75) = 0.02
